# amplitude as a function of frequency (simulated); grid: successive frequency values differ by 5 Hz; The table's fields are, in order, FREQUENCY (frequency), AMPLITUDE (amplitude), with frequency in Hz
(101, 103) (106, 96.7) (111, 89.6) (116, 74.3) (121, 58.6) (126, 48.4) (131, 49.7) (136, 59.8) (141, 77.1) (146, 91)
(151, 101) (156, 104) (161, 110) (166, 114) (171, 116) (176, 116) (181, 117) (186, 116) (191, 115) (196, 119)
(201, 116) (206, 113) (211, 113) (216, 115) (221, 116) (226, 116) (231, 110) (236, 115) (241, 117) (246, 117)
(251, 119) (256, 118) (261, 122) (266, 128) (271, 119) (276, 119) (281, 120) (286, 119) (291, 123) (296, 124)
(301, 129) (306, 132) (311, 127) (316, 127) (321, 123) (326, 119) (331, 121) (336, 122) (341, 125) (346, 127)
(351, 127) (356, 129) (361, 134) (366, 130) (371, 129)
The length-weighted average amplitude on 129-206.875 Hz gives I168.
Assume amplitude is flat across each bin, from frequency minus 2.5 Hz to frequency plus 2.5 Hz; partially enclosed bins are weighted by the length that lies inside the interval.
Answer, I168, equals 102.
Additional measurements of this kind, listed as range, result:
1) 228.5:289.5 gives 119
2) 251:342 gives 123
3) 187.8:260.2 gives 116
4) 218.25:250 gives 115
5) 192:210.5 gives 116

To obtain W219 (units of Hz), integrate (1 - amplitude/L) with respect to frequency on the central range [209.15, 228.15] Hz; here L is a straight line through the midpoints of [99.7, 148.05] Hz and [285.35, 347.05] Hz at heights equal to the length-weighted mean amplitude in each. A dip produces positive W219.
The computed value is -3.1 Hz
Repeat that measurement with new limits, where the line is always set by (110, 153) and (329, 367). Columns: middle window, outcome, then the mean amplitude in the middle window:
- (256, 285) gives -3.88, 121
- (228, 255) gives -4.41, 116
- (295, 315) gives -2.15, 128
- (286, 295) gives -0.80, 122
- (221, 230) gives -1.86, 115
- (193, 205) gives -3.83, 117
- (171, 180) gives -3.67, 116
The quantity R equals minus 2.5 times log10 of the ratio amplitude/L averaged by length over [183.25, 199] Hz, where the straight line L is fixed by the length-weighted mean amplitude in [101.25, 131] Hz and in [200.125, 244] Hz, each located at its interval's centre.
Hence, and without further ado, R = -0.14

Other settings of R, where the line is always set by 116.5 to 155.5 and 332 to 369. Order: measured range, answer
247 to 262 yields -0.16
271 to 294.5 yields -0.10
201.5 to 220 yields -0.25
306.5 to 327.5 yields -0.06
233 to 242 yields -0.18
